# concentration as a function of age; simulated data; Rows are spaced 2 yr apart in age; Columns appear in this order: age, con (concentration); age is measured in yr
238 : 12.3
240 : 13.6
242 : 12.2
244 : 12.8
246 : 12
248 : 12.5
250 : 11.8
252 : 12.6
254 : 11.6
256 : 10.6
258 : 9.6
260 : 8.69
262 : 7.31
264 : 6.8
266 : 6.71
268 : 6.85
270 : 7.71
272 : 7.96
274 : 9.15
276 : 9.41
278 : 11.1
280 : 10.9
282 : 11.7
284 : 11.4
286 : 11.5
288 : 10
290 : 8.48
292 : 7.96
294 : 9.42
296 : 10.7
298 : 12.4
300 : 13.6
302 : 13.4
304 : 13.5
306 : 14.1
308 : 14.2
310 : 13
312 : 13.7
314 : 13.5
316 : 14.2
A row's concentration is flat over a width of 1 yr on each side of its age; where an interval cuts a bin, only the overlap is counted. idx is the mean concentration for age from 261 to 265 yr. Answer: 7.05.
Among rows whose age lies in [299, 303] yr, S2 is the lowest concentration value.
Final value 13.4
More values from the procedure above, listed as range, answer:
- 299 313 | 13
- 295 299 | 10.7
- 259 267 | 6.71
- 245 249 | 12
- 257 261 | 8.69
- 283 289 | 10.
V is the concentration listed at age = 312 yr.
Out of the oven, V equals 13.7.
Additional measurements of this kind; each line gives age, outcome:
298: 12.4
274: 9.15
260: 8.69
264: 6.8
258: 9.6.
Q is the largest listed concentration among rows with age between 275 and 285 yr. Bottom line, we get 11.7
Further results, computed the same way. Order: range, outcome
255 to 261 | 10.6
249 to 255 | 12.6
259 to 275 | 9.15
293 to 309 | 14.2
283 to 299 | 12.4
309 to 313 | 13.7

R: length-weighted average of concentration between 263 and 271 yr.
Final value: 7.02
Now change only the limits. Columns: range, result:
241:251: 12.3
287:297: 9.31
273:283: 10.5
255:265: 8.6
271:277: 8.84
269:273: 7.83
